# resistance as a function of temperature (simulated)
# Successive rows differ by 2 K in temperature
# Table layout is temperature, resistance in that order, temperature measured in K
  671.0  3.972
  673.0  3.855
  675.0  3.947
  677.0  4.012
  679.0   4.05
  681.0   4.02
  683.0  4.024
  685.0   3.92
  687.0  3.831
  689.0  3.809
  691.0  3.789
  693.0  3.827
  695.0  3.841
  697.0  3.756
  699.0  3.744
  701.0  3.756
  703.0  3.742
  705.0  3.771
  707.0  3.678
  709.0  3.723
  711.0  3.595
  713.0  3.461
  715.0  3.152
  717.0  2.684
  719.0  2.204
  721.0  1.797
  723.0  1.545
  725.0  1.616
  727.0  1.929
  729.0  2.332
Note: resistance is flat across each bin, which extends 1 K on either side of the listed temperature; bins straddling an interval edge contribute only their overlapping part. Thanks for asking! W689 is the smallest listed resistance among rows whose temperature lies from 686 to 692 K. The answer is 3.789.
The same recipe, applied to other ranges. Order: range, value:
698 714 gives 3.461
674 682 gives 3.947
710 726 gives 1.545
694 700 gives 3.744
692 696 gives 3.827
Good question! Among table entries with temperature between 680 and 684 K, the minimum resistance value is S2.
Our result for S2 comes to 4.02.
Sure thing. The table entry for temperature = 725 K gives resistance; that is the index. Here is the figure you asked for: 1.616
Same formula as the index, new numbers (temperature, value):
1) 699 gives 3.744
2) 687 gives 3.831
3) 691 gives 3.789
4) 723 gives 1.545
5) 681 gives 4.02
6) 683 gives 4.024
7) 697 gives 3.756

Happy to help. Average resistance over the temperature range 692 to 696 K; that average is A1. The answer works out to 3.83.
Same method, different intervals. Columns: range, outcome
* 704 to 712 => 3.69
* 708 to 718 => 3.32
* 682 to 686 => 3.97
